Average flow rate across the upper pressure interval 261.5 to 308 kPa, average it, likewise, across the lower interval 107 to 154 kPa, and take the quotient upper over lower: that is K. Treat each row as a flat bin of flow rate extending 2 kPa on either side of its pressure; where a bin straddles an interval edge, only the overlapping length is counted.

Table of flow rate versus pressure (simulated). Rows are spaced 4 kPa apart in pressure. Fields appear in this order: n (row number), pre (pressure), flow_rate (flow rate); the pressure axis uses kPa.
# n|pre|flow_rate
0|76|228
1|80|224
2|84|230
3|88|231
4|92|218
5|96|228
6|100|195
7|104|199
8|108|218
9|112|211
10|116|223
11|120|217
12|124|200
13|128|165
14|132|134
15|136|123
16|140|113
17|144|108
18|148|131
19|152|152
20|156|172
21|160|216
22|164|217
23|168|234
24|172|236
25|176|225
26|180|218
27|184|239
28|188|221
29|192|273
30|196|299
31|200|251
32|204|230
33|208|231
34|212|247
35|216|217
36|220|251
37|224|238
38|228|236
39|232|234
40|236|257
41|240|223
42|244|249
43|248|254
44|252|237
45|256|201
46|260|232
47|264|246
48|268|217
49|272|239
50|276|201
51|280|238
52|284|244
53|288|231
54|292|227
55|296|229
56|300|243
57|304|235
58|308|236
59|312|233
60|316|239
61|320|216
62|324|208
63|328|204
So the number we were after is 1.40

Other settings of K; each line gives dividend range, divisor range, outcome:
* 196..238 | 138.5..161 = 1.65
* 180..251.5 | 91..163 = 1.36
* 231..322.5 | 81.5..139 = 1.18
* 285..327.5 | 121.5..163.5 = 1.48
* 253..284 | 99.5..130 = 1.11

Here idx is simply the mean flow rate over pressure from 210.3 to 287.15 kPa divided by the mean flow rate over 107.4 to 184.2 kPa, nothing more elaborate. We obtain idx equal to 1.26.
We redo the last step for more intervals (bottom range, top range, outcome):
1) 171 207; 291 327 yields 0.94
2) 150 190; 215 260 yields 1.11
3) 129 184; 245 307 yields 1.31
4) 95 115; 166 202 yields 1.16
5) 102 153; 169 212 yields 1.43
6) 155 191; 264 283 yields 1.02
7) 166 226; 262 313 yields 0.96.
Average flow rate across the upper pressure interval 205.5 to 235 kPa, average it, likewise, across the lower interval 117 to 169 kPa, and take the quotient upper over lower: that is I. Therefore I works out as 1.41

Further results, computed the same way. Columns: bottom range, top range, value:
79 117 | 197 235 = 1.10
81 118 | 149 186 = 0.97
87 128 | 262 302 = 1.10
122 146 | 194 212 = 1.79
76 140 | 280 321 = 1.17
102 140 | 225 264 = 1.29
